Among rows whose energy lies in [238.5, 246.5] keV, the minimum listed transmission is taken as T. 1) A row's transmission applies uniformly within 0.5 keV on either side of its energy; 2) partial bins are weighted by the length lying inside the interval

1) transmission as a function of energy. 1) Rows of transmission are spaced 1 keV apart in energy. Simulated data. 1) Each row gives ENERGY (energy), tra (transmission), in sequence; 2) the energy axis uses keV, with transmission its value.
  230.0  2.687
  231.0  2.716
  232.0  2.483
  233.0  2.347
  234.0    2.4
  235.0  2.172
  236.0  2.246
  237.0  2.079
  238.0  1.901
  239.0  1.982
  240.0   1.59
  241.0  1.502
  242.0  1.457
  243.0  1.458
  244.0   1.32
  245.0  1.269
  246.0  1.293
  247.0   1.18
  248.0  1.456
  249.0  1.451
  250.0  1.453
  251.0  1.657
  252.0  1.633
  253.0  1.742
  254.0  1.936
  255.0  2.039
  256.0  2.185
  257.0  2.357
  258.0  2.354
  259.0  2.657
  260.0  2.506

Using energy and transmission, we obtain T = 1.269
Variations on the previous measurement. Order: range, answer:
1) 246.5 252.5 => 1.18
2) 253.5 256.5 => 1.936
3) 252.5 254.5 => 1.742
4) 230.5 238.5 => 1.901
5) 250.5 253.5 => 1.633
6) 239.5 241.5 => 1.502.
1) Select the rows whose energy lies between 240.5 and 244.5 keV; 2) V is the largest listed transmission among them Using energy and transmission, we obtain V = 1.502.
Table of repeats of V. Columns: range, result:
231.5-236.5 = 2.483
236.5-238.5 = 2.079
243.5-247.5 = 1.32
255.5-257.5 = 2.357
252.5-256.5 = 2.185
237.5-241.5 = 1.982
